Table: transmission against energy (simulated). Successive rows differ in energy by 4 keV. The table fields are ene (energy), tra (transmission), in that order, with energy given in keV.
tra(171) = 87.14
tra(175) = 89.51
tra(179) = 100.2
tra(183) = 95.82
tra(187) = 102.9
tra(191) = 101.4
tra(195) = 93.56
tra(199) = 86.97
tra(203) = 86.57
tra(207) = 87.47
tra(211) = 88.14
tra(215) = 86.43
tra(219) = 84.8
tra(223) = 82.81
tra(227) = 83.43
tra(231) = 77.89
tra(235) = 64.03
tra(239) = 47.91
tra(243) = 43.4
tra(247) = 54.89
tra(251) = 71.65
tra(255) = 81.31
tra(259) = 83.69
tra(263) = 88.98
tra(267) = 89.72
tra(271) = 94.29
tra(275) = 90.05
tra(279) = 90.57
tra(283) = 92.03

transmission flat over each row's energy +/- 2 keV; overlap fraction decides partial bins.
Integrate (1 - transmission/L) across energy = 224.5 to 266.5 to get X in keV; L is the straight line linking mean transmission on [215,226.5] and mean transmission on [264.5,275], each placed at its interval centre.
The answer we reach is 8.30 keV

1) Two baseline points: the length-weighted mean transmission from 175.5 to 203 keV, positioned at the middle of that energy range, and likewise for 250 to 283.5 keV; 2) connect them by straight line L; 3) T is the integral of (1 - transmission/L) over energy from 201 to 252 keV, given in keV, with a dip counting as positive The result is 10.0 keV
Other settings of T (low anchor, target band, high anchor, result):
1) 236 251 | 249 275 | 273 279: -4.04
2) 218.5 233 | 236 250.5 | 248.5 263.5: 5.12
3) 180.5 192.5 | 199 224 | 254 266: 2.31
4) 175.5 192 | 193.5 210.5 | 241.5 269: 0.76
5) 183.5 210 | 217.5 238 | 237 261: -0.27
